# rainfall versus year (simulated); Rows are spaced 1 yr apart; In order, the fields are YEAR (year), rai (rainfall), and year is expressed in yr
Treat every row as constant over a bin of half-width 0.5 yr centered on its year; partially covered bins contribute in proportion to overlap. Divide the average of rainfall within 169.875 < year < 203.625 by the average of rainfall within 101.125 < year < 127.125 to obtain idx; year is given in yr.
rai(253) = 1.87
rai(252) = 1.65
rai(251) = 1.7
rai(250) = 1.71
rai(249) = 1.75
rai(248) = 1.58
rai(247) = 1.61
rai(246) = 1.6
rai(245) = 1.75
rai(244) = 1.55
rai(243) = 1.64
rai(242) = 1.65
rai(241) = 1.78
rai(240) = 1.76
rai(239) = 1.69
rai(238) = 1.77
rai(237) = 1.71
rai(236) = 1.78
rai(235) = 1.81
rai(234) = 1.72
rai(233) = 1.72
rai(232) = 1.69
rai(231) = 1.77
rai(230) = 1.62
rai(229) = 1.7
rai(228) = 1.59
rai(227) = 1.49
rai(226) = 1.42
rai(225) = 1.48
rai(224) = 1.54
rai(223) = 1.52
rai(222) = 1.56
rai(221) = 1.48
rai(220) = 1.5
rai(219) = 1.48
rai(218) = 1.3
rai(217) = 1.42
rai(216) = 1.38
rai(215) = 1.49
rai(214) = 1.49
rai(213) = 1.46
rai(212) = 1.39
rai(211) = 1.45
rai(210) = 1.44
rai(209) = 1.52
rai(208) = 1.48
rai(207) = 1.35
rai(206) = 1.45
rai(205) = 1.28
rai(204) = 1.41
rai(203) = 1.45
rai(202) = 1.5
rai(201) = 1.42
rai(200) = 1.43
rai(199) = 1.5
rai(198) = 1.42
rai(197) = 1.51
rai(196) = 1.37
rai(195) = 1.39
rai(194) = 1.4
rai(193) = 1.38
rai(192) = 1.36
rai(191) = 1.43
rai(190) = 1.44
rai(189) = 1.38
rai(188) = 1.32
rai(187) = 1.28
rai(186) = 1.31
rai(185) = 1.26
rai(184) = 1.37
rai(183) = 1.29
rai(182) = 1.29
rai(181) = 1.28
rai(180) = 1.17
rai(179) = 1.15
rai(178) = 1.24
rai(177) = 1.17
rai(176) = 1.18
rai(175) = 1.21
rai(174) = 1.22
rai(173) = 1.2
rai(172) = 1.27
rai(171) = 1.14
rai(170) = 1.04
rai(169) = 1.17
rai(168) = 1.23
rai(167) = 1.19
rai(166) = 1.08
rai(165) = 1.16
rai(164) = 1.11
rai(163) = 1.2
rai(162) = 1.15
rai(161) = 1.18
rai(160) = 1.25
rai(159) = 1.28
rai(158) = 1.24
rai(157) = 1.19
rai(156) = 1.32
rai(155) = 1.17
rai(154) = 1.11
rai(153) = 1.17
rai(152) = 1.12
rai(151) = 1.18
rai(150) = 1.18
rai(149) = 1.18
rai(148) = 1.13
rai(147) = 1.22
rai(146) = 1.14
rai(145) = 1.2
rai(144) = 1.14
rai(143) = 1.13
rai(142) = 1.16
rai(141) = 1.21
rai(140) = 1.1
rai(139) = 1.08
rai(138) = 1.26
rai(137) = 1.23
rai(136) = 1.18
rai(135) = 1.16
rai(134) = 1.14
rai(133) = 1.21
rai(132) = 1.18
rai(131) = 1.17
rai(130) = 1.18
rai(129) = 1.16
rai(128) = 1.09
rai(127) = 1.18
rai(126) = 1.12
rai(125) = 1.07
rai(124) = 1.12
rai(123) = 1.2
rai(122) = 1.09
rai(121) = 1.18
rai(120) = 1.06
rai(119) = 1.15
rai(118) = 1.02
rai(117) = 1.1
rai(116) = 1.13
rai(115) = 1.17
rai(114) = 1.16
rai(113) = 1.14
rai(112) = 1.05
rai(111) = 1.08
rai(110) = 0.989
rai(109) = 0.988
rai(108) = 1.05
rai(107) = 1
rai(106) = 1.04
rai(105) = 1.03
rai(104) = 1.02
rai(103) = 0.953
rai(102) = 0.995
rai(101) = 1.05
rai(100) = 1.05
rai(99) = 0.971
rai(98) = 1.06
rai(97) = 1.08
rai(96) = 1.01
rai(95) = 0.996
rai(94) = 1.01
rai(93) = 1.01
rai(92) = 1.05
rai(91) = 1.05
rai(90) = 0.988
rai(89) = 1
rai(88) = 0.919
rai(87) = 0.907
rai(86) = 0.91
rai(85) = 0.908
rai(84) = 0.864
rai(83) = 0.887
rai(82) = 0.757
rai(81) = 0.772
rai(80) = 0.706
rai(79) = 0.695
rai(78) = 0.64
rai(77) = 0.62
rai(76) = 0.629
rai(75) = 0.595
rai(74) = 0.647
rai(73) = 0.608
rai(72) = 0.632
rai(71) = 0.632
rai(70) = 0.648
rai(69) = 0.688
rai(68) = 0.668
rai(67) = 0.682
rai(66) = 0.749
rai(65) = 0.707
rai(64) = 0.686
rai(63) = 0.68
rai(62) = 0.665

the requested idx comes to 1.2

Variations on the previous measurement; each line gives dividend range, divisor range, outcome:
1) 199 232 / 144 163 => 1.25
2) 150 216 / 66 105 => 1.53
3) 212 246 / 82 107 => 1.62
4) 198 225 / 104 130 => 1.32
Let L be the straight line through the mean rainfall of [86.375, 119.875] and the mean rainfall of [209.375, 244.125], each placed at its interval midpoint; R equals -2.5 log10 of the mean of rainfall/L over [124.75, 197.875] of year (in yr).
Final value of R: 0.06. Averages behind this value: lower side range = 1.04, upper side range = 1.58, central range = 1.22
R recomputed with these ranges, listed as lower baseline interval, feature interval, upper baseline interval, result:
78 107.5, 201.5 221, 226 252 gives 0.08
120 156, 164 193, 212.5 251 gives 0.09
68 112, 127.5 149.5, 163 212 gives -0.06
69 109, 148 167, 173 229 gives 0.01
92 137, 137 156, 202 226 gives 0.03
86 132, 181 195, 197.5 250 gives 0.04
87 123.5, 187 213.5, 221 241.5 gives 0.06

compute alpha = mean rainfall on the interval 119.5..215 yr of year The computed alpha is 1.25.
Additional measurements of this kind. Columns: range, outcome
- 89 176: 1.13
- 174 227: 1.39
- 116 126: 1.11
